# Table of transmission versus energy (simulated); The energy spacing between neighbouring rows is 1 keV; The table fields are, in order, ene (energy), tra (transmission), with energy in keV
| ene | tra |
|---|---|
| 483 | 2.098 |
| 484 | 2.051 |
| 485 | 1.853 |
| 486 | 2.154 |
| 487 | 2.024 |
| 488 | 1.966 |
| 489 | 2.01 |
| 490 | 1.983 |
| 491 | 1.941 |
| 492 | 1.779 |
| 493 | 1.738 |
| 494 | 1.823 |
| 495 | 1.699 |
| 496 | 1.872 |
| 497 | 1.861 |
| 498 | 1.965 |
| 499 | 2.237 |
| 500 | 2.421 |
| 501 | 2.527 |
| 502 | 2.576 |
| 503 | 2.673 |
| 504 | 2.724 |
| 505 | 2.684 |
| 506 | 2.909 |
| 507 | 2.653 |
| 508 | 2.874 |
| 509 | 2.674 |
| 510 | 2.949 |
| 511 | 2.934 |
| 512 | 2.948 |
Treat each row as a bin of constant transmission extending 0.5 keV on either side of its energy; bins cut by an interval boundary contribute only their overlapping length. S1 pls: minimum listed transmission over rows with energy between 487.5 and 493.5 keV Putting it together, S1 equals 1.738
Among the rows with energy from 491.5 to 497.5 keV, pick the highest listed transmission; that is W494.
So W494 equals 1.872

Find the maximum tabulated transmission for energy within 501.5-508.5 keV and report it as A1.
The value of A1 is 2.909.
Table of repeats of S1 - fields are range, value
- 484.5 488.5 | 1.853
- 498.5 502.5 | 2.237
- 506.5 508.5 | 2.653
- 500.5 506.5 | 2.527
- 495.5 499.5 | 1.861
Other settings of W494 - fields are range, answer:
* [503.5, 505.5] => 2.724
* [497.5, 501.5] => 2.527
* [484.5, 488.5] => 2.154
